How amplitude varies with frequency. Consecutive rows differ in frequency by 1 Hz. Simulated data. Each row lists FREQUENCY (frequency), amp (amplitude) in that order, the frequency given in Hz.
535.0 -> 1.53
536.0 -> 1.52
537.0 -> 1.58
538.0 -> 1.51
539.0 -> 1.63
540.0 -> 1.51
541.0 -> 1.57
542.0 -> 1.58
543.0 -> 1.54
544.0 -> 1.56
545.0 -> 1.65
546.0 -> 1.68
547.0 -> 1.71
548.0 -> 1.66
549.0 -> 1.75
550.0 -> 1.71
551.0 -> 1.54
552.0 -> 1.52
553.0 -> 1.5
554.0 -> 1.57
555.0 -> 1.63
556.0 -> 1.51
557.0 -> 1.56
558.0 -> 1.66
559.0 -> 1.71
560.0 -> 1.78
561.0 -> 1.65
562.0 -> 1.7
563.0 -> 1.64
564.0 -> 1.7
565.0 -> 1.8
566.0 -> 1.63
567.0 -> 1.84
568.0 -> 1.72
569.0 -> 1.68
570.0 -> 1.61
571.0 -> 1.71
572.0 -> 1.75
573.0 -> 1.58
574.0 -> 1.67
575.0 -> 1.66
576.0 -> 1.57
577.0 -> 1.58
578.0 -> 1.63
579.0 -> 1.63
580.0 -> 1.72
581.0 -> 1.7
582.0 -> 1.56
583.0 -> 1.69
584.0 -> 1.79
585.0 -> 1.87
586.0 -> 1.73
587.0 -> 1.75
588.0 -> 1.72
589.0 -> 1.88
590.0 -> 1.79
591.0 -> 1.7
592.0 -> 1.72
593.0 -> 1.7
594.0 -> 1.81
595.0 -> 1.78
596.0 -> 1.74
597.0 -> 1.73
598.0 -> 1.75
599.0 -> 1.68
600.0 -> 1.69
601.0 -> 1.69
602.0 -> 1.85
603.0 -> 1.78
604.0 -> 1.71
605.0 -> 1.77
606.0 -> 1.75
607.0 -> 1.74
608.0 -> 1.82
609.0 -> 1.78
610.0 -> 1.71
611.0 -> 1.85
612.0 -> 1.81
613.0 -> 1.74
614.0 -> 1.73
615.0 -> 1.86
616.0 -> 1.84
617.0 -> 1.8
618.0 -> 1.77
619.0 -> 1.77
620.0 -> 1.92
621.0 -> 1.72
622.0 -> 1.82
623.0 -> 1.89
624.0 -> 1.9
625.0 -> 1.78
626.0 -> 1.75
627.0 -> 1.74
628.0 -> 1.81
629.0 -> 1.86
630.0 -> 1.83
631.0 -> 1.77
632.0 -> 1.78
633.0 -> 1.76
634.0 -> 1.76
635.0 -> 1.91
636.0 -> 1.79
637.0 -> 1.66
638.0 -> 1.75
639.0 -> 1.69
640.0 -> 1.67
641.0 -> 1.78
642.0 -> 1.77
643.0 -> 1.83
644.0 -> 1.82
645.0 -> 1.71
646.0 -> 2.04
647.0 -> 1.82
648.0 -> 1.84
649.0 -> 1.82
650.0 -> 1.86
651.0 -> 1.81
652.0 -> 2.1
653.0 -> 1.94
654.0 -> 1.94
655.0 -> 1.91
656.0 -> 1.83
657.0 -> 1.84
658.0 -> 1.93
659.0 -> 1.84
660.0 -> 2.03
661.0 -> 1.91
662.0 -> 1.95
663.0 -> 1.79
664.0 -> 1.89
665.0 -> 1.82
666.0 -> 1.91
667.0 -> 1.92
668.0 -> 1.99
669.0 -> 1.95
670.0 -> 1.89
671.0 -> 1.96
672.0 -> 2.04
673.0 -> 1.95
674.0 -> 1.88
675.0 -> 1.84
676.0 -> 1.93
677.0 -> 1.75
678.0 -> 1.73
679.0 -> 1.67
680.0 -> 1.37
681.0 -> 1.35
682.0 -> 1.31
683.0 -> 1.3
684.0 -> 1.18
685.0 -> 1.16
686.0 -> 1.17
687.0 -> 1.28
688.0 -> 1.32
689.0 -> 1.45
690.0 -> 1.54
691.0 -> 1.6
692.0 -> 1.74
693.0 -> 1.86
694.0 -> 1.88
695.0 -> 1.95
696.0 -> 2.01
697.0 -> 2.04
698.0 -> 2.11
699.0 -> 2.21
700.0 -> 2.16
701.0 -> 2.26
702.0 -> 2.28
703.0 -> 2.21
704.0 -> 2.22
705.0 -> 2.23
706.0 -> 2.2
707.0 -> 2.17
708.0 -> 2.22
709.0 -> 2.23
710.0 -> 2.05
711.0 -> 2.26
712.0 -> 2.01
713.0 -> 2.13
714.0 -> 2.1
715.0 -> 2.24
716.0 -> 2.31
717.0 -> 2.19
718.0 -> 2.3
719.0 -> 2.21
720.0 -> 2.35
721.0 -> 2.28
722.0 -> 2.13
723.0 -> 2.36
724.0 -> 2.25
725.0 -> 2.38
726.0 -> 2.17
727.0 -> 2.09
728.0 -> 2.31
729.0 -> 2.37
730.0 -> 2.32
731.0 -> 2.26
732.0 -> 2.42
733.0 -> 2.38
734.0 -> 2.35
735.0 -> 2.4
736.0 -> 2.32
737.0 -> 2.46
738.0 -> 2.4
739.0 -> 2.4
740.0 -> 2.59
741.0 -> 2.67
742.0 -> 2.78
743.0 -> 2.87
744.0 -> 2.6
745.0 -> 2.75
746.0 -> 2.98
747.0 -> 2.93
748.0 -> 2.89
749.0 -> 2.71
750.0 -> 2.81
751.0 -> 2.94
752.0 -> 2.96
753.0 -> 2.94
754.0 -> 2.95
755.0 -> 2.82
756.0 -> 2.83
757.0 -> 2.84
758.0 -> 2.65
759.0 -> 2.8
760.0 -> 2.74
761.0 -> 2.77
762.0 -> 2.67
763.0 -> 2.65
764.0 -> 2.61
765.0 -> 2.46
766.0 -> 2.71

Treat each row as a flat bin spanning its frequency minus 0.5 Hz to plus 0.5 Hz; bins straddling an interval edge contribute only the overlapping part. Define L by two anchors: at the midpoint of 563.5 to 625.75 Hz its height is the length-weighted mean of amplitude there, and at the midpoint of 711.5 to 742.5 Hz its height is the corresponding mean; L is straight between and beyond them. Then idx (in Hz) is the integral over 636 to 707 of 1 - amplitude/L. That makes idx 8.7 Hz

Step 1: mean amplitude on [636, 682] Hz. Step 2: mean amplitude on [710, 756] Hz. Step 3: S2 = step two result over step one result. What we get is 1.35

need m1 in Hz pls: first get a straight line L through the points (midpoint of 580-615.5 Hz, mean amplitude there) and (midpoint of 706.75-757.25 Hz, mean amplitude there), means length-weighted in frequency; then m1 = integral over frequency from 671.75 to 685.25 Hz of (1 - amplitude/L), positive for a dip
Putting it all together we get 3.5 Hz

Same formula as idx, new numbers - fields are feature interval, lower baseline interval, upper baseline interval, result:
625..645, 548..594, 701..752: 2.0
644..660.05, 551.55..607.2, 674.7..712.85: -1.0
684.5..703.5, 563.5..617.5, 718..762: 4.2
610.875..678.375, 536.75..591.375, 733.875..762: 8.9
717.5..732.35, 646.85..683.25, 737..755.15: 1.4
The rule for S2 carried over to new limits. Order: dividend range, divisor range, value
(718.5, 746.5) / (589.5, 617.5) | 1.38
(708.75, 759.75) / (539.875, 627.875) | 1.45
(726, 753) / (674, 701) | 1.55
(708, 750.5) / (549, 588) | 1.44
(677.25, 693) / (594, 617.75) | 0.81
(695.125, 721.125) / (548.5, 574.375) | 1.32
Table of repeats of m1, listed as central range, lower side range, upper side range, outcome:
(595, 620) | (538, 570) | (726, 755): 1.90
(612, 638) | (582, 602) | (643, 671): 0.32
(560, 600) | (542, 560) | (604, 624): -0.18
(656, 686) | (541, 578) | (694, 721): 4.23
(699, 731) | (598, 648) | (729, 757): 2.94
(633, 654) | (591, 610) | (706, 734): 1.15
